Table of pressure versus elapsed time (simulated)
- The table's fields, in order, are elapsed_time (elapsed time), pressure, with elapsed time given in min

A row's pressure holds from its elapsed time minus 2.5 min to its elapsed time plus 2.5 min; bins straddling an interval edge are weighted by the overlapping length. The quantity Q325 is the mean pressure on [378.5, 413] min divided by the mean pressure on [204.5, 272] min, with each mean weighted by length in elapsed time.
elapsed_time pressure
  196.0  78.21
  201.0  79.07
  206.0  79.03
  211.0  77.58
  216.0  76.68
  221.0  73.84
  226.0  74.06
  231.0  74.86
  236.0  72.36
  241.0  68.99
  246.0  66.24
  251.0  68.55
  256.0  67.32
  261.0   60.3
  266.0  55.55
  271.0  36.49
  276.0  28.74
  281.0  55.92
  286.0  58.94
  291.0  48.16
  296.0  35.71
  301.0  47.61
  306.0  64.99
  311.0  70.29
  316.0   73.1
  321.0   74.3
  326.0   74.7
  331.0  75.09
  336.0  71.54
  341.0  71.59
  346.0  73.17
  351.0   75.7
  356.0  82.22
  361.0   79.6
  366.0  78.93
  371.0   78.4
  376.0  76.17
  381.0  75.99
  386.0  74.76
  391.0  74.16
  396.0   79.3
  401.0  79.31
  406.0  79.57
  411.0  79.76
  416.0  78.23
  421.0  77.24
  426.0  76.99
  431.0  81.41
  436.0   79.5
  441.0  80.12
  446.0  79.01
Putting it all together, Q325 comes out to 1.1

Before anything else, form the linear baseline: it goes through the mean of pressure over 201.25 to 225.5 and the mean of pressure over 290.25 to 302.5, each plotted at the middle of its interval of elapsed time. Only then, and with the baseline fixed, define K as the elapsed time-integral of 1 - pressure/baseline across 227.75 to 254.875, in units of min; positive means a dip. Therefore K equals -2.0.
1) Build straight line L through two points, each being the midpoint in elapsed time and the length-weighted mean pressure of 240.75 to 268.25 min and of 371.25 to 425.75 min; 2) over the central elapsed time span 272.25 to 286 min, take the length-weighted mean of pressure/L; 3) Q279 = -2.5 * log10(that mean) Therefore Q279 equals 0.43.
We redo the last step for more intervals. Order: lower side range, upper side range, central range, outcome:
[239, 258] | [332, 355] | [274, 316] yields 0.317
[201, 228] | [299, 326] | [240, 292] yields 0.274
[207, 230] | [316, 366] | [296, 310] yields 0.361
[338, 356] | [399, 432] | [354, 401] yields -0.018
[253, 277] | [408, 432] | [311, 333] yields -0.201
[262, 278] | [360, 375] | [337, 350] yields -0.045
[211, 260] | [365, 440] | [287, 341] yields 0.170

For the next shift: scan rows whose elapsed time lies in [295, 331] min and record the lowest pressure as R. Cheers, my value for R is 35.71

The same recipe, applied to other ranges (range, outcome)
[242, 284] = 28.74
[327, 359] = 71.54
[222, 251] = 66.24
